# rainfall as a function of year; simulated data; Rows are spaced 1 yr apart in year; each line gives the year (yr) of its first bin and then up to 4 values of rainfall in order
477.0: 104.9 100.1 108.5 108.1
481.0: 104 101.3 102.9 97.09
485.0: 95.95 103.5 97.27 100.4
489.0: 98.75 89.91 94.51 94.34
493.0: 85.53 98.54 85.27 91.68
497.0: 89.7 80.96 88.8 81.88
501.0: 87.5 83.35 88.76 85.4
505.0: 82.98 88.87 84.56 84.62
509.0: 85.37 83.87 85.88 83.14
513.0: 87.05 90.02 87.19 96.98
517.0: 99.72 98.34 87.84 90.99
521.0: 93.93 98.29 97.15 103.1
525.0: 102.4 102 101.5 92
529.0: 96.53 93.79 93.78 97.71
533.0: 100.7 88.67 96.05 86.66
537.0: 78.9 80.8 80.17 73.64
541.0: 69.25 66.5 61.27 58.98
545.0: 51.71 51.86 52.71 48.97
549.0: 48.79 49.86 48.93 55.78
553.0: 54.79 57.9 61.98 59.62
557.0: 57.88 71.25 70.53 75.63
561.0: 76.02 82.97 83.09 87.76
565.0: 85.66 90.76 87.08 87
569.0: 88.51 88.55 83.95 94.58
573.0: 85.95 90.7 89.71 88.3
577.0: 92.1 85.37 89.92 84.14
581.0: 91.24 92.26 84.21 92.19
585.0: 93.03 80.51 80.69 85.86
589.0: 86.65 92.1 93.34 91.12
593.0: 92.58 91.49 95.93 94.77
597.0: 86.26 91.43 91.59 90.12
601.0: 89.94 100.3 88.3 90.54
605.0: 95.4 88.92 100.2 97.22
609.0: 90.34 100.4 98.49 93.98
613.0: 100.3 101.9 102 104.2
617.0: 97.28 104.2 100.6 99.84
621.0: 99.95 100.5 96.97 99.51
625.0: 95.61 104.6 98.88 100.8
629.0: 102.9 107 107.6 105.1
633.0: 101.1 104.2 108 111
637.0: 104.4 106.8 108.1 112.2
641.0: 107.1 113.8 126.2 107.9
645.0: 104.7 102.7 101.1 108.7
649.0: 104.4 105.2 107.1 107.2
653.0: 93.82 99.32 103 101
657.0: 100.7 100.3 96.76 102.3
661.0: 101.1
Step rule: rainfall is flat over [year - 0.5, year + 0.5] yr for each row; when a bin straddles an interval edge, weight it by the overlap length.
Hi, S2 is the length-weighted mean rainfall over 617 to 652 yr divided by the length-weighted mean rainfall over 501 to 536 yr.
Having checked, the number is 1.1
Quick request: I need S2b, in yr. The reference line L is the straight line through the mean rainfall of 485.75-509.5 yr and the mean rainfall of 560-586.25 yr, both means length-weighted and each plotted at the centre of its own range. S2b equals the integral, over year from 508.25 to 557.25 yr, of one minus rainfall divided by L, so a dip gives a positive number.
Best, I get 5.01 yr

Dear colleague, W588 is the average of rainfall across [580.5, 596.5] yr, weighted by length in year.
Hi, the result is 89.9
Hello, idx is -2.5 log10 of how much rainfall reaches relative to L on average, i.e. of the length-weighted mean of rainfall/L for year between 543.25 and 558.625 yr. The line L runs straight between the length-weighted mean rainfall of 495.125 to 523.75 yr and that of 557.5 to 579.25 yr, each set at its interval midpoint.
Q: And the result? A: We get 0.476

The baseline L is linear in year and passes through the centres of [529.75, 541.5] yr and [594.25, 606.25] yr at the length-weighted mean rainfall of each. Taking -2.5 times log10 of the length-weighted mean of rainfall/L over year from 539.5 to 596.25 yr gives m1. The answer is 0.15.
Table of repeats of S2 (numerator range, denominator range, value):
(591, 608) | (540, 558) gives 1.62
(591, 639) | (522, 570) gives 1.28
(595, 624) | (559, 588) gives 1.11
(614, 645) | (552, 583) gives 1.29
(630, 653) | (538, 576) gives 1.50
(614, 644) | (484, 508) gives 1.16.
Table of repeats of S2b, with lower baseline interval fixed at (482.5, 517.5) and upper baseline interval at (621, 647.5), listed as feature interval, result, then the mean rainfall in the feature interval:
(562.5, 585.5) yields 2.34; 88.5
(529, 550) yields 4.57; 74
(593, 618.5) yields 1.68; 95.4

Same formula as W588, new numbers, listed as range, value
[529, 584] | 77.3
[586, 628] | 95.1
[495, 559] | 80.6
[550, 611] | 84.7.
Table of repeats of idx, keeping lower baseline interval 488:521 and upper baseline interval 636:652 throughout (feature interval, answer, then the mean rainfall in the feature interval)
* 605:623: 0.06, 98.7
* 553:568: 0.28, 74.6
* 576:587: 0.13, 88.1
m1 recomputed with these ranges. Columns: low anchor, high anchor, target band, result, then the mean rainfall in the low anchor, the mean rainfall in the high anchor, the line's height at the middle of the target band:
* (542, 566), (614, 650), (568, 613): -0.10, 63.9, 105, 82.9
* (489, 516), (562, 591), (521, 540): -0.07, 87.7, 87.9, 87.8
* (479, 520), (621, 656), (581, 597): 0.12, 91.7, 105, 100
